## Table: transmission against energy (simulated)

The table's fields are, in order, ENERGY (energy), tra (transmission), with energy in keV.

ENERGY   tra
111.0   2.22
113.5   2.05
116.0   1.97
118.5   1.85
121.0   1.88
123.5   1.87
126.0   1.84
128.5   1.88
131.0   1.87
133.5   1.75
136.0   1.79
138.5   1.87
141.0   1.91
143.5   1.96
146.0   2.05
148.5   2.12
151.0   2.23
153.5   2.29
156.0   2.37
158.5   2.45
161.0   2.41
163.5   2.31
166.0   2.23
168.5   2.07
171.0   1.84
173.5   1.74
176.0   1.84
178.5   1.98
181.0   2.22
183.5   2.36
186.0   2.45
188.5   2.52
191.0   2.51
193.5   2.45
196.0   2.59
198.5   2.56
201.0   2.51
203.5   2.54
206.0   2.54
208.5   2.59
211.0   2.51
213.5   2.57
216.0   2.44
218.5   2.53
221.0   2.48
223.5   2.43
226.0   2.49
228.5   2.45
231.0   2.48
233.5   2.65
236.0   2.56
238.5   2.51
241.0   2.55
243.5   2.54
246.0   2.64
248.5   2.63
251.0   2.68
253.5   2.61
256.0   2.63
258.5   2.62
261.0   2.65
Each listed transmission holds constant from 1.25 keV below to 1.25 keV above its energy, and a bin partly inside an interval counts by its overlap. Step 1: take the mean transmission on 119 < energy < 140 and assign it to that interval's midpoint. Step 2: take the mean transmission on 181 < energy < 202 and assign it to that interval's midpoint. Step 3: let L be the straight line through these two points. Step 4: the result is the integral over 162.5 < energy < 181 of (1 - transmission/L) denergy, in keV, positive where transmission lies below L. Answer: 2.1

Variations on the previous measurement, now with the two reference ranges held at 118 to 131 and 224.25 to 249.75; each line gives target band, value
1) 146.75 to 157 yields -1.0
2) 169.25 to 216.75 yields -1.4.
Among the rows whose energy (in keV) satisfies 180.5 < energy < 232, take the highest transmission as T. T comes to 2.59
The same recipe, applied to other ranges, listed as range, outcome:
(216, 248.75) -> 2.65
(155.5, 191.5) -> 2.52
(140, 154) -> 2.29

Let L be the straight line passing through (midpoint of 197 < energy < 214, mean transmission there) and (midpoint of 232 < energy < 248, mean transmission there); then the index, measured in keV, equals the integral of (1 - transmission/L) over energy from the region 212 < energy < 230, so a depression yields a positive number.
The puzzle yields 0.5 keV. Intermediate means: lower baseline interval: 2.55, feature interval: 2.48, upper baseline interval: 2.58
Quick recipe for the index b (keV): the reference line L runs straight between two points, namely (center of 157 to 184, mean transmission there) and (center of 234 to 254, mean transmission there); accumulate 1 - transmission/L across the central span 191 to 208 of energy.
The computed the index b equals -1.6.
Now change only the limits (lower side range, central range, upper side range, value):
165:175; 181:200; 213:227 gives -2.6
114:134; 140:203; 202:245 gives -1.7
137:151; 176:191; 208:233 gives -0.2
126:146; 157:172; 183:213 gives -0.4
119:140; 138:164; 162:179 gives -3.4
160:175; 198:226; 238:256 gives -1.7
